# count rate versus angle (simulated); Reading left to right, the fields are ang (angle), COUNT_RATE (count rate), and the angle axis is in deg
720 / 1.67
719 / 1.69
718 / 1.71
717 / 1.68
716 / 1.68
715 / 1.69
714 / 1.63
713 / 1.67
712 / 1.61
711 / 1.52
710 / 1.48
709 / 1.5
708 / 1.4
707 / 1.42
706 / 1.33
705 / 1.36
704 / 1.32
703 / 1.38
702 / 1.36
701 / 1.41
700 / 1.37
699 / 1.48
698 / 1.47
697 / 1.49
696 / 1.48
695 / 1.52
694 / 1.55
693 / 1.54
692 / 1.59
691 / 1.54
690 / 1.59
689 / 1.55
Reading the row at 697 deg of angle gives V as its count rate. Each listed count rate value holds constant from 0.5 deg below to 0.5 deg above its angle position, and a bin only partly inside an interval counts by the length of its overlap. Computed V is 1.49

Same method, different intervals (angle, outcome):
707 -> 1.42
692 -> 1.59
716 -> 1.68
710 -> 1.48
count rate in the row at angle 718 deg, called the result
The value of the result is 1.71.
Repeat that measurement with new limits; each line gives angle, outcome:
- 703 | 1.38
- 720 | 1.67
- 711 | 1.52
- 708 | 1.4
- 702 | 1.36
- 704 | 1.32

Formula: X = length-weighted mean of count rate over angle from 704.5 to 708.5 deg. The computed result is 1.38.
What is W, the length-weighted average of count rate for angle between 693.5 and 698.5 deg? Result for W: 1.5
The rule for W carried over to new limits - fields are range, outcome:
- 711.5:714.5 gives 1.64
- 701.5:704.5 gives 1.35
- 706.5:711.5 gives 1.46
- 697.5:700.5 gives 1.44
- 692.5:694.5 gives 1.54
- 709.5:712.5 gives 1.54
